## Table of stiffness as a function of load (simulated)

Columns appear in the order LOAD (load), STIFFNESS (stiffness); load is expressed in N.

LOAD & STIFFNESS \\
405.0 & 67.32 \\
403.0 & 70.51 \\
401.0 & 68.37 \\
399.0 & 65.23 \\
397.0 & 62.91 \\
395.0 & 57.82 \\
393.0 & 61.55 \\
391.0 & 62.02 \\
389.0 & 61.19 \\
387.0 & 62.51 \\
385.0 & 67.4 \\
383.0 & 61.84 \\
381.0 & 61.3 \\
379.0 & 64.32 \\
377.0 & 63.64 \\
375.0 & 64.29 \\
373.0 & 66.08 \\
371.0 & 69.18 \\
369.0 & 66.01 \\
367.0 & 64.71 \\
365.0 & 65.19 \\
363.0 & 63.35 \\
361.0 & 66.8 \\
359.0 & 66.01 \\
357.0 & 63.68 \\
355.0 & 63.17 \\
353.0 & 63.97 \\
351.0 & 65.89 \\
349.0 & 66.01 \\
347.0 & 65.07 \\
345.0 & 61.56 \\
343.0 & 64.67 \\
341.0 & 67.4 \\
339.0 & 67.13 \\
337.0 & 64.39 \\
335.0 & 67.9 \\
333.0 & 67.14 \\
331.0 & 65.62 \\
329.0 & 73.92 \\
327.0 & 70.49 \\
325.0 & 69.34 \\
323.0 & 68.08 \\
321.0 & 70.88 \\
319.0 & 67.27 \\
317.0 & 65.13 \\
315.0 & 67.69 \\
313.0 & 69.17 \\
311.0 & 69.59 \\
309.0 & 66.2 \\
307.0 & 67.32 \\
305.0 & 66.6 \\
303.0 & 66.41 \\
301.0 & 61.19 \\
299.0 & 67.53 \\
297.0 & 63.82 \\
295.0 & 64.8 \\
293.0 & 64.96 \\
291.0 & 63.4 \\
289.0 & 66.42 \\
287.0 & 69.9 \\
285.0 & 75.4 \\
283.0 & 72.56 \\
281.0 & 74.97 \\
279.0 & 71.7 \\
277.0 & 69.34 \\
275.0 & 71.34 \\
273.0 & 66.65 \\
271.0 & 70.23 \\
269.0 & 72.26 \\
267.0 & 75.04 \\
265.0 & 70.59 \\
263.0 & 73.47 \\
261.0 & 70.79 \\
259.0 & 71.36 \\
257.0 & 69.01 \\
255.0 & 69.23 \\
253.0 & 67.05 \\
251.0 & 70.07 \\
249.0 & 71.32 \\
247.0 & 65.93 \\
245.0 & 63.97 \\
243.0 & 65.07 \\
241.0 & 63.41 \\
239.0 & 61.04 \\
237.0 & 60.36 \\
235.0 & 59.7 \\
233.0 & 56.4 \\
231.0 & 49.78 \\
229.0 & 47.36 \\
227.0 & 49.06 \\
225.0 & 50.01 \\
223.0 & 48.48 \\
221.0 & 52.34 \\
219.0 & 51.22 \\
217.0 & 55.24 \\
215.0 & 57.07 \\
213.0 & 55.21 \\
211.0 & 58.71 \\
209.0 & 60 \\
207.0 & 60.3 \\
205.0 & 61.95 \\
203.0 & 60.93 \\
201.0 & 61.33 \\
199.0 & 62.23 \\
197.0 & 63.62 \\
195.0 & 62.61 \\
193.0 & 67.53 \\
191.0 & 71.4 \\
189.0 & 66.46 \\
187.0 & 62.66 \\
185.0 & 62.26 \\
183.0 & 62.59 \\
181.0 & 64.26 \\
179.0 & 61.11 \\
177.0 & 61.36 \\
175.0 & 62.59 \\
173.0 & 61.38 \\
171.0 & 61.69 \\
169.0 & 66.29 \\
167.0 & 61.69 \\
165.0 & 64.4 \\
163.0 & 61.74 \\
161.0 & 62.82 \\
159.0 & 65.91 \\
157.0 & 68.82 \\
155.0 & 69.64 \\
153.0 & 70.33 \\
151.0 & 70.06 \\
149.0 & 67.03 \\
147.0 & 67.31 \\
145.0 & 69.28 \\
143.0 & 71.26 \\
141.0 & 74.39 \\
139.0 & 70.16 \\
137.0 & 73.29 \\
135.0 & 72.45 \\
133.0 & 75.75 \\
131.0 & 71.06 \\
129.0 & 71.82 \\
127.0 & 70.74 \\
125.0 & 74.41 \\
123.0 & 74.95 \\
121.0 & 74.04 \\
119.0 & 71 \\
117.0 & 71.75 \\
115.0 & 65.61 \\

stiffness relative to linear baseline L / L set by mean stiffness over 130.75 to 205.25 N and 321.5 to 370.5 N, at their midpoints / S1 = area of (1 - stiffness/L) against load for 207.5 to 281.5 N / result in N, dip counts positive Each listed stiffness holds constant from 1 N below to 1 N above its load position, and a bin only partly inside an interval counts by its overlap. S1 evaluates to 3.52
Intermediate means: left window 66.1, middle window 63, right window 66.2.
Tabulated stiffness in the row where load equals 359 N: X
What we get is 66.01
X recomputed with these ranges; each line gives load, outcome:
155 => 69.64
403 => 70.51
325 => 69.34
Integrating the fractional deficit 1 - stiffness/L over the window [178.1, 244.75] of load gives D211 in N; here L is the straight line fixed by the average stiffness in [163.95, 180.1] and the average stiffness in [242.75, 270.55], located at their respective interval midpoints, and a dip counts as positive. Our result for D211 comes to 6.70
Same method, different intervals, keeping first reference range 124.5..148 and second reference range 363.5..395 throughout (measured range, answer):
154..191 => 3.5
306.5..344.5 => -1.3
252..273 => -0.9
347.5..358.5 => 0.0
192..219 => 3.6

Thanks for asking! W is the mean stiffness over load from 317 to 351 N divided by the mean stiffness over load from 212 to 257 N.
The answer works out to 1.14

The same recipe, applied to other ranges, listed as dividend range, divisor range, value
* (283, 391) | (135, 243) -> 1.06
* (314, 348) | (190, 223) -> 1.13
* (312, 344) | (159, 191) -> 1.07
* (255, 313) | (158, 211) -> 1.10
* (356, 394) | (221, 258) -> 1.07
